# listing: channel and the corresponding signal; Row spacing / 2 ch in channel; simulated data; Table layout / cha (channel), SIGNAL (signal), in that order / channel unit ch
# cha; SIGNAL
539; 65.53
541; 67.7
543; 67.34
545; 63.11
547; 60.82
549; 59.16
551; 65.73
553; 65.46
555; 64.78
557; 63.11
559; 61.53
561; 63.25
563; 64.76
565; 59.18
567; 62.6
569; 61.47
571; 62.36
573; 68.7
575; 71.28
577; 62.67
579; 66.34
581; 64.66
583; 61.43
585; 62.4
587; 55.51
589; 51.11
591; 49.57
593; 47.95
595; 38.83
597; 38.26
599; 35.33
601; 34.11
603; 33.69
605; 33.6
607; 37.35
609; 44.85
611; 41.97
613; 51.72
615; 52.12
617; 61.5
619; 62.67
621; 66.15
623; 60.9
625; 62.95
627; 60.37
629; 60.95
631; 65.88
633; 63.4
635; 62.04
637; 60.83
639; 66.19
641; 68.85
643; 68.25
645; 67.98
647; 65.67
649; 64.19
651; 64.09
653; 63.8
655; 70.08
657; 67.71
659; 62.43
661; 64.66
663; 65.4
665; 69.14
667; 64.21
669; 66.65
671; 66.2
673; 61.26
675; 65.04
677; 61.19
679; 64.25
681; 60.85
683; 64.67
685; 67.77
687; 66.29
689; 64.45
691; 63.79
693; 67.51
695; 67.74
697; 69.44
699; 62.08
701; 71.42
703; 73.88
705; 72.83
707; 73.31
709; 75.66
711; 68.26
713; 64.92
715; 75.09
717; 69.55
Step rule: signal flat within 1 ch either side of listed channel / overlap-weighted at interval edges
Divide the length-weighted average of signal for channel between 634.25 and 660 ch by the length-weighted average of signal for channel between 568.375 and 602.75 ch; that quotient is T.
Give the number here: 1.21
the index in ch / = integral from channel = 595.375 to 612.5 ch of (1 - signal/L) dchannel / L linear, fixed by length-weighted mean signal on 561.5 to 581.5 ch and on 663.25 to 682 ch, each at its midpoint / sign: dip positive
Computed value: 7.1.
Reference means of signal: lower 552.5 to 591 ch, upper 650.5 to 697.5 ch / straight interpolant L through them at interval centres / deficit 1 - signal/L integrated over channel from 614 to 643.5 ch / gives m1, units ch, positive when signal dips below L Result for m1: 0.58 ch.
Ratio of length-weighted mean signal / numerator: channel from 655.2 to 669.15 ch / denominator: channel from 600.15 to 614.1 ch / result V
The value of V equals 1.7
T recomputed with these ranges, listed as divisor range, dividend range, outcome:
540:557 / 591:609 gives 0.60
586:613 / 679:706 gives 1.59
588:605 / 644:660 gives 1.62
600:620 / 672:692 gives 1.41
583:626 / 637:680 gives 1.34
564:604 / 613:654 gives 1.16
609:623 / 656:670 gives 1.18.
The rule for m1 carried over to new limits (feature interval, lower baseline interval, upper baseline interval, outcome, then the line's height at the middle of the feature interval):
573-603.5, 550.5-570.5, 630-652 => 5.4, 63.8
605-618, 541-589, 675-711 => 3.5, 64.7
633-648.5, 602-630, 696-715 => -2.2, 57.2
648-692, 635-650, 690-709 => 1.7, 67.5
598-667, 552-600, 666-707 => 4.7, 62.4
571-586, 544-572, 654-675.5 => -0.5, 63.3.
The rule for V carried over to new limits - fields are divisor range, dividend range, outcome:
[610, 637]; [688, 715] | 1.16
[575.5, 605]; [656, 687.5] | 1.30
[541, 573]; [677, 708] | 1.06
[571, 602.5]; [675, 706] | 1.24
